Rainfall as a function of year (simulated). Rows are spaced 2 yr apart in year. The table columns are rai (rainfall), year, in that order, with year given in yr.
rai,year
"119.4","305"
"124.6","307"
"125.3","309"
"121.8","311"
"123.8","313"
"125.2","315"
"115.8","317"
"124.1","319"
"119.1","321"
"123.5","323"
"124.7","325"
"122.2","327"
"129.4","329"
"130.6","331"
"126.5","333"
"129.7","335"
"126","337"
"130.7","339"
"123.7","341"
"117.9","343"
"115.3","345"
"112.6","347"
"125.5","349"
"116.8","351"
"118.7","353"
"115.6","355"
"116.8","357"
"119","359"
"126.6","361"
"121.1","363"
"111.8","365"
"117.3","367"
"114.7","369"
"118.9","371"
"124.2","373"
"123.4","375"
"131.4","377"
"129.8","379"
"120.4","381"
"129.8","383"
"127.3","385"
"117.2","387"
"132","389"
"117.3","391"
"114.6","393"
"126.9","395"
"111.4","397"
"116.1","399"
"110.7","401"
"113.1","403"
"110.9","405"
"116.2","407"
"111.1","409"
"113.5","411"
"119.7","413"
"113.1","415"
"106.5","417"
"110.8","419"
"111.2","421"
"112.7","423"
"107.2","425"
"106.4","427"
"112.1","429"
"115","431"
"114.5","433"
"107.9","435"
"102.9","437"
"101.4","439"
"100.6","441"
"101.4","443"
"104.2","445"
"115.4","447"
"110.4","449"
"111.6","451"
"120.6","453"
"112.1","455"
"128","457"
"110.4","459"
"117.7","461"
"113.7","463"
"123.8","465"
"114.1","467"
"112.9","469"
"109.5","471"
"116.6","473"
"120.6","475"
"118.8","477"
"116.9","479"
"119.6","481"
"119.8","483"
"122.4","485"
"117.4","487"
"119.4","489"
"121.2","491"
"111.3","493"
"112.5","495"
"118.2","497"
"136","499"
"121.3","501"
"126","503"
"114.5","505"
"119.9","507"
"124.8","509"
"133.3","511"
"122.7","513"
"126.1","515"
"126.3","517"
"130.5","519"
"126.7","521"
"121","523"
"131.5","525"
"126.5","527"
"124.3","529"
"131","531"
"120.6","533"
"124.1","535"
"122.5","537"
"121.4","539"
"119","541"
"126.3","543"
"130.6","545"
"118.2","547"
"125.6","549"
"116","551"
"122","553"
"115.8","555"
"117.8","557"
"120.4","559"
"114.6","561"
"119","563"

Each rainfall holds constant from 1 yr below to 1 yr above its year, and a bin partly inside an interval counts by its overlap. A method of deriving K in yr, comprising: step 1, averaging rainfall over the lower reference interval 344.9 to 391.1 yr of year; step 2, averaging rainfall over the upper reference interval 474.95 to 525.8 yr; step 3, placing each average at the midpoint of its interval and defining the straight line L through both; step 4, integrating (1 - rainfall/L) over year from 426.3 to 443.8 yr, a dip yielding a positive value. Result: 2.1 yr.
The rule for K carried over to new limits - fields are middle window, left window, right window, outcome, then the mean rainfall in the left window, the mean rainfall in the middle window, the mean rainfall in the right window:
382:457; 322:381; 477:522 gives 5.40 yr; 122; 113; 122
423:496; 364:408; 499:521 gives 5.57 yr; 120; 114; 125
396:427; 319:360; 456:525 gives 2.39 yr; 122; 112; 121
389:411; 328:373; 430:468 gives 0.19 yr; 121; 116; 112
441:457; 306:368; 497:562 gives 1.52 yr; 122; 111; 124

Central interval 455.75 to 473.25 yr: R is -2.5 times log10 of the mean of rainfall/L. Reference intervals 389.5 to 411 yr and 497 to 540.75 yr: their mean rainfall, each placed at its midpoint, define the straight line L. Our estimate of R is 0.04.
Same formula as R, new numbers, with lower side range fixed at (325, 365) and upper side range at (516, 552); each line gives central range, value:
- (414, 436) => 0.12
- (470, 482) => 0.06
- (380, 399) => 0.01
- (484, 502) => 0.04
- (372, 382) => -0.03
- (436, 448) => 0.18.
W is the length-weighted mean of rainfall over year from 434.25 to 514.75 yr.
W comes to 116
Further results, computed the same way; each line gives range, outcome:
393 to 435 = 113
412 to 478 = 112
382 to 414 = 118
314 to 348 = 123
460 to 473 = 115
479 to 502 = 120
